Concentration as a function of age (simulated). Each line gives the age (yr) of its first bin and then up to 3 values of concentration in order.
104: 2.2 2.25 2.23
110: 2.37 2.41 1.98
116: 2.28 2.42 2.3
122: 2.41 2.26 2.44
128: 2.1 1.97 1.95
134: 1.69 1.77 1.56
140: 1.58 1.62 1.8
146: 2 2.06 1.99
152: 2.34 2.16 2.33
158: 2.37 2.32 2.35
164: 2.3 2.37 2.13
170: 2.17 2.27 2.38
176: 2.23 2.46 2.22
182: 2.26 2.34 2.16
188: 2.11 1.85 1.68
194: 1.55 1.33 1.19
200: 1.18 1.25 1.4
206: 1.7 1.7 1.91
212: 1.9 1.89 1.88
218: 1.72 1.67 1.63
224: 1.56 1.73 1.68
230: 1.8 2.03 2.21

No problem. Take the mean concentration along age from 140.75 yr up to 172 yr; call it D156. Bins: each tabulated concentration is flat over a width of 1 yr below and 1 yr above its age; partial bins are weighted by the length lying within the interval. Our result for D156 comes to 2.15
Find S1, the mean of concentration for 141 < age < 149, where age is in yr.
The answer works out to 1.87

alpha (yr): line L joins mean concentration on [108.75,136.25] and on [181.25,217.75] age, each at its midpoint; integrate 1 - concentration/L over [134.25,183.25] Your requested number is -4.07 yr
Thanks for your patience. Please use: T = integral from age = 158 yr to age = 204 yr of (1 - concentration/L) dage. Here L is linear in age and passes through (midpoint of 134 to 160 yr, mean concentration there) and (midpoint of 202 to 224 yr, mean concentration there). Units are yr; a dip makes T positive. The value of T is -3.9 yr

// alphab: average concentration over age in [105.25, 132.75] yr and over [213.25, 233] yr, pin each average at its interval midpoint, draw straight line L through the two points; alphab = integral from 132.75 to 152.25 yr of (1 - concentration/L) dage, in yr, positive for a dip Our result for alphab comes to 2.8 yr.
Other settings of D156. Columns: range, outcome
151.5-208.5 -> 2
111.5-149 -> 2.03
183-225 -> 1.7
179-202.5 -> 1.77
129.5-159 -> 1.95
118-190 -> 2.14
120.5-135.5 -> 2.11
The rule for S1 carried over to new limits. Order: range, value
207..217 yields 1.86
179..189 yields 2.22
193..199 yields 1.36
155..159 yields 2.35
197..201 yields 1.19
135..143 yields 1.63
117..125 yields 2.35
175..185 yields 2.3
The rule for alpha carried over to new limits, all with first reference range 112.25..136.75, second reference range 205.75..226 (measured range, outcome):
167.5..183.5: -2.9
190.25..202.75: 3.0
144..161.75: -1.4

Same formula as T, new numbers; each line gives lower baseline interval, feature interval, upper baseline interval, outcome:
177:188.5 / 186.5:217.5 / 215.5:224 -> 4.92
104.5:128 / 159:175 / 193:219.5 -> -3.31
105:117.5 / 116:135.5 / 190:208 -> -0.33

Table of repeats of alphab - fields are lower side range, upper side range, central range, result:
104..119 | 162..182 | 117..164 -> 4.0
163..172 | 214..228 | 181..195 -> 0.4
